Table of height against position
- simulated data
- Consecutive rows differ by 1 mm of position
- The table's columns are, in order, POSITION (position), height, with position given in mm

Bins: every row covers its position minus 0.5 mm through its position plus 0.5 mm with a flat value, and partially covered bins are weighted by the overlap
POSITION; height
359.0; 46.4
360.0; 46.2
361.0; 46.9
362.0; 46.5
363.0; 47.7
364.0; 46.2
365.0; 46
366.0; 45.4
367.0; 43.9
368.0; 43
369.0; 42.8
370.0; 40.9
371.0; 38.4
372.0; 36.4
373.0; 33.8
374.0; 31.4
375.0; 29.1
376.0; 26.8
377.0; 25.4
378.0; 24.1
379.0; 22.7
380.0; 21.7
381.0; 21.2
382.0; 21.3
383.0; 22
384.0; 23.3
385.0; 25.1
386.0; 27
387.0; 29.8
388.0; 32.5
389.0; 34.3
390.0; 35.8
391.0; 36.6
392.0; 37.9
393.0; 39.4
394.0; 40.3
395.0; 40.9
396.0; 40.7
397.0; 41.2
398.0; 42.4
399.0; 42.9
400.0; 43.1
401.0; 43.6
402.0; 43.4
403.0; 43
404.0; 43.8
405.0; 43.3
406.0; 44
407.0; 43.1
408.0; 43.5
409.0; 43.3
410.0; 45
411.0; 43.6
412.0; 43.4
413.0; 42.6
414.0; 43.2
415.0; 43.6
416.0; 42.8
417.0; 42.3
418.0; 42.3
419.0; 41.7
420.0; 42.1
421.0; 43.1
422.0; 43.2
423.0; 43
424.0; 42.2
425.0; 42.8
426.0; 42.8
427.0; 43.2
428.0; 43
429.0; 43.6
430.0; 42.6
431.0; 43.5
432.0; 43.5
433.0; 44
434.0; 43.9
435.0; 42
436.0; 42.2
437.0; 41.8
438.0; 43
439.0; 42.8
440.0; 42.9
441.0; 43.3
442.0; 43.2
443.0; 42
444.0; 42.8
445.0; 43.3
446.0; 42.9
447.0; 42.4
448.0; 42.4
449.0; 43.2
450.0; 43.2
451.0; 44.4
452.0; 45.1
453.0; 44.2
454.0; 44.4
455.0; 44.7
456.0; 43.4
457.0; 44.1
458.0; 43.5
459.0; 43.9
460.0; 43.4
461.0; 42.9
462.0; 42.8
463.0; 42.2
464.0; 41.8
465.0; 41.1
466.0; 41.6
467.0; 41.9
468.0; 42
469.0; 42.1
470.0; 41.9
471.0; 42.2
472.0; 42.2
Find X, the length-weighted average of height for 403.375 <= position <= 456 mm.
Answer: 43.2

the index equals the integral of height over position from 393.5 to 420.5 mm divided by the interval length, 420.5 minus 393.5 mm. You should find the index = 42.8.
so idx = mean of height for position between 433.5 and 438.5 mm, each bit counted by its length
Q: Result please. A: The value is 42.6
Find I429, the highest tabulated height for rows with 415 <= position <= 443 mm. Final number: 44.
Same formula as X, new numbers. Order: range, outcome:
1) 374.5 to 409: 34.7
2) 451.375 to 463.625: 43.7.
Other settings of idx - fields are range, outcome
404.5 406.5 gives 43.6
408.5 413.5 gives 43.6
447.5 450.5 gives 42.9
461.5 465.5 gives 42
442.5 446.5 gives 42.8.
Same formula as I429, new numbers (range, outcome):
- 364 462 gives 46.2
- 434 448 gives 43.9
